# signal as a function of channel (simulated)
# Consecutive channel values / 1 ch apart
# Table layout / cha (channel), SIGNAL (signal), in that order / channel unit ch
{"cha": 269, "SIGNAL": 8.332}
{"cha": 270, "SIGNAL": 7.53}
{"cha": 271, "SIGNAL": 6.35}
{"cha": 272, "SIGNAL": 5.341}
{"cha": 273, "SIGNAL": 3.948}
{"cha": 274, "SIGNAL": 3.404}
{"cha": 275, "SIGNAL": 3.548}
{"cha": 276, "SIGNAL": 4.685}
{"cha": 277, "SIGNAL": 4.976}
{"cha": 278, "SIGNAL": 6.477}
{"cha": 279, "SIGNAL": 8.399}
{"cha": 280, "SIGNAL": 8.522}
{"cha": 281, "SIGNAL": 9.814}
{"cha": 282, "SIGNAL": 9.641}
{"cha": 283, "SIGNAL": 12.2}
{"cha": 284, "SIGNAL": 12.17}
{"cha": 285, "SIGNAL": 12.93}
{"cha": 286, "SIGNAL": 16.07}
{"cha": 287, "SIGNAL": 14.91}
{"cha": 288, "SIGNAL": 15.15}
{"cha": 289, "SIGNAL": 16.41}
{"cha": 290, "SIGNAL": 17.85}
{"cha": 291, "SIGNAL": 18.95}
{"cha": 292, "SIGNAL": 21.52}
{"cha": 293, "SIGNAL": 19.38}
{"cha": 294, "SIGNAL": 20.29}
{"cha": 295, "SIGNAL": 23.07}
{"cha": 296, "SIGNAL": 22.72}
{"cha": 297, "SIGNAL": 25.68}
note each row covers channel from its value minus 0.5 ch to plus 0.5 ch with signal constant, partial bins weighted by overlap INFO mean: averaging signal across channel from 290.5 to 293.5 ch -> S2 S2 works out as 19.9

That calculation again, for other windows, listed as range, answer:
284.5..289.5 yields 15.1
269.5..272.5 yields 6.41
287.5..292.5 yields 18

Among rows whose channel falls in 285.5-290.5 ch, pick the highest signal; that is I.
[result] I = 17.85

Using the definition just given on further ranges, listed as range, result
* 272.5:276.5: 4.685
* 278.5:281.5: 9.814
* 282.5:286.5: 16.07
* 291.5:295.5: 23.07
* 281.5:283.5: 12.2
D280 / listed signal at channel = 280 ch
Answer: 8.522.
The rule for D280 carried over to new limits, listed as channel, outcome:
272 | 5.341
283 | 12.2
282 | 9.641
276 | 4.685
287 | 14.91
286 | 16.07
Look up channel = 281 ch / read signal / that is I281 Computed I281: 9.814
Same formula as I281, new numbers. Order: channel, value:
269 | 8.332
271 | 6.35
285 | 12.93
